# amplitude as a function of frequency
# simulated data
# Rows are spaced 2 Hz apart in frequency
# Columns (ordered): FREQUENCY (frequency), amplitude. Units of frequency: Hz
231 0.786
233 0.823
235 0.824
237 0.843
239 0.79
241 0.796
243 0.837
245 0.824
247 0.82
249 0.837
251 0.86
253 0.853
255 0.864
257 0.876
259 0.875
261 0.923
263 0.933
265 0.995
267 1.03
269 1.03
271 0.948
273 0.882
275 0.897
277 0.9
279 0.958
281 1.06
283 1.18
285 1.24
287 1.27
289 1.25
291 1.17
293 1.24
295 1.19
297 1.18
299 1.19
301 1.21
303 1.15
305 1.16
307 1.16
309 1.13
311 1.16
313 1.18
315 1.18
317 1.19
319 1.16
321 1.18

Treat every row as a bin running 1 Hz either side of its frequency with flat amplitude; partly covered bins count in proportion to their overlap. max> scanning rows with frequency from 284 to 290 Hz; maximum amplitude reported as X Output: 1.27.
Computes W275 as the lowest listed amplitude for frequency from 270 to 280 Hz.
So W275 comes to 0.882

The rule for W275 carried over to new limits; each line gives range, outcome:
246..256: 0.82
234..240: 0.79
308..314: 1.13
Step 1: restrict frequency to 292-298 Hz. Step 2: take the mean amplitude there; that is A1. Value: 1.2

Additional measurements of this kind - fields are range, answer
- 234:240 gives 0.819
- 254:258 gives 0.87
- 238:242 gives 0.793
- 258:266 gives 0.931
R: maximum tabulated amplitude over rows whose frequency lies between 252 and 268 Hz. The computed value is 1.03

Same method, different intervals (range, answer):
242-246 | 0.837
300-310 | 1.21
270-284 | 1.18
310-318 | 1.19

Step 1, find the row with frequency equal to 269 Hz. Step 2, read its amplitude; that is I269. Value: 1.03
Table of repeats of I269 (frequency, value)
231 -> 0.786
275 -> 0.897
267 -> 1.03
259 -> 0.875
